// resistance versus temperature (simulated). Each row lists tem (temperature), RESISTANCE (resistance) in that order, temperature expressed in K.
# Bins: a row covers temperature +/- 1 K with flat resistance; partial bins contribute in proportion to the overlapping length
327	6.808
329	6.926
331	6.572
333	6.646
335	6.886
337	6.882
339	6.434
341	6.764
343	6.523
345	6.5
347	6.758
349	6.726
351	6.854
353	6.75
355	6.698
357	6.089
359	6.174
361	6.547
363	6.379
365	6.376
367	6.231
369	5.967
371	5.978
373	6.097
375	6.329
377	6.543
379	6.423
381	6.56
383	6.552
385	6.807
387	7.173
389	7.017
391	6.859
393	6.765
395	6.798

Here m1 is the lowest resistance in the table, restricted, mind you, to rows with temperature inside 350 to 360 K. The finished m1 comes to 6.089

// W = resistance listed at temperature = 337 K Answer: 6.882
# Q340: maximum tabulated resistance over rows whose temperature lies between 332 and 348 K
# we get 6.886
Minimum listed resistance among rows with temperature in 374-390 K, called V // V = 6.329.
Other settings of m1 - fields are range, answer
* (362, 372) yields 5.967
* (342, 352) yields 6.5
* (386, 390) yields 7.017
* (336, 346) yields 6.434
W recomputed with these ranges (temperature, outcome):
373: 6.097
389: 7.017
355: 6.698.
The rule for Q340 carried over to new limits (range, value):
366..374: 6.231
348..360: 6.854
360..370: 6.547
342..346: 6.523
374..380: 6.543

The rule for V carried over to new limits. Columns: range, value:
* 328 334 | 6.572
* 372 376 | 6.097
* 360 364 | 6.379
